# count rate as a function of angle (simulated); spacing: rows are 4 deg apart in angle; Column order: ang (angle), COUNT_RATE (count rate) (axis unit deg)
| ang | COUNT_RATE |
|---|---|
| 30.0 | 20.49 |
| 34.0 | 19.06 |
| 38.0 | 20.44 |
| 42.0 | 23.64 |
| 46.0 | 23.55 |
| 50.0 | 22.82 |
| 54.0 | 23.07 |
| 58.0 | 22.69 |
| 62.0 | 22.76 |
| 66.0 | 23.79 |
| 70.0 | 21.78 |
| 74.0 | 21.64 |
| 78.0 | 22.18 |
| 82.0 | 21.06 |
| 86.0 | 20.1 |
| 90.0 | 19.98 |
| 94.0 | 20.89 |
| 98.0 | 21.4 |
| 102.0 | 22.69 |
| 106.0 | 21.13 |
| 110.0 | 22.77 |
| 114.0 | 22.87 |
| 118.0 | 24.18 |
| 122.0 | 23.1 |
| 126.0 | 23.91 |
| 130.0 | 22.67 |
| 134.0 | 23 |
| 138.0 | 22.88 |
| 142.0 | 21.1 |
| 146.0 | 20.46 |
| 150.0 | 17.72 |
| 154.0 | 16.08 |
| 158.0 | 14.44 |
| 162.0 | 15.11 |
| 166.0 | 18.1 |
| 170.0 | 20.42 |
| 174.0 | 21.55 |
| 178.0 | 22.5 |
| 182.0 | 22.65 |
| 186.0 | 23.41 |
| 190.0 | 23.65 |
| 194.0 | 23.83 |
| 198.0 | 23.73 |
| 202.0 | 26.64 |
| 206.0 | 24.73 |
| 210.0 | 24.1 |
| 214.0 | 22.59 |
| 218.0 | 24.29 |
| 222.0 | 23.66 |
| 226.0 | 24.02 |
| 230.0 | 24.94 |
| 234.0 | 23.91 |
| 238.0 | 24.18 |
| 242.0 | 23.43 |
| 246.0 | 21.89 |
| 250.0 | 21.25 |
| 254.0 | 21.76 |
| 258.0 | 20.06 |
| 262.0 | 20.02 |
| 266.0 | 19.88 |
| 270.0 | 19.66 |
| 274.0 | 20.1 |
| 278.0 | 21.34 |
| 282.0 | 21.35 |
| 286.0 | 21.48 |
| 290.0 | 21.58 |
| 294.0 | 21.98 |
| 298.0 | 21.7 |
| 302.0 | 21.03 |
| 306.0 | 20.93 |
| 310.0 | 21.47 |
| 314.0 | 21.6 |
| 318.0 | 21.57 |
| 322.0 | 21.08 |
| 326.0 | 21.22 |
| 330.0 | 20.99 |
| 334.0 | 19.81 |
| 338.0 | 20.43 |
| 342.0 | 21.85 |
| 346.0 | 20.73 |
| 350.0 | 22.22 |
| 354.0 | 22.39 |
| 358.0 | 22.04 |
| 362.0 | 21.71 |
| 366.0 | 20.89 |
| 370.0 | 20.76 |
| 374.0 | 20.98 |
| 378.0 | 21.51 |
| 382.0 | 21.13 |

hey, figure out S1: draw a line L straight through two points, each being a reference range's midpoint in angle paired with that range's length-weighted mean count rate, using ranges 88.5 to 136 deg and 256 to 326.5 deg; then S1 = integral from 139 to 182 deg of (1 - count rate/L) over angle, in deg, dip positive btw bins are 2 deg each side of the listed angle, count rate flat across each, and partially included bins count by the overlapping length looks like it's 5.85 deg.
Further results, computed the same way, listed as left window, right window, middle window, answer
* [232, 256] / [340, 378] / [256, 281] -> 2.5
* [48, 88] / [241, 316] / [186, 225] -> -4.7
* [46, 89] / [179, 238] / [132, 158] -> 3.8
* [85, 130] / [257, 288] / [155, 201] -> 1.2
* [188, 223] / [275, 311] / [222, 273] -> 1.7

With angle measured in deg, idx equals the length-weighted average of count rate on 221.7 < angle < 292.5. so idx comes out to 21.9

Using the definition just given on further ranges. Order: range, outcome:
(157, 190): 20.2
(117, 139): 23.3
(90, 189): 21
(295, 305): 21.4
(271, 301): 21.3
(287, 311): 21.4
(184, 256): 23.7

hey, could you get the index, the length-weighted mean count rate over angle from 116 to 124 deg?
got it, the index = 23.6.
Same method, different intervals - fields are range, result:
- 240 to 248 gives 22.7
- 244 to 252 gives 21.6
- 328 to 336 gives 20.4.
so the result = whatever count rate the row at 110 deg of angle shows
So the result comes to 22.77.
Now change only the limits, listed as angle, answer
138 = 22.88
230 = 24.94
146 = 20.46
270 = 19.66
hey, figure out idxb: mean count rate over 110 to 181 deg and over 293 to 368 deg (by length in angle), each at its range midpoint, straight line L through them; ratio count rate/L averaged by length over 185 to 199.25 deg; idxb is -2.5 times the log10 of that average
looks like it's -0.138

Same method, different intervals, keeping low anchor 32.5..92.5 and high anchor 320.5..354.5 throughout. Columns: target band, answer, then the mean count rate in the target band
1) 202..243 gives -0.13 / 24.1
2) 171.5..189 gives -0.05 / 22.5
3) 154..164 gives 0.40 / 15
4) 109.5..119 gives -0.07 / 23.3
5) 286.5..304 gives -0.02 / 21.6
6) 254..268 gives 0.06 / 20.2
